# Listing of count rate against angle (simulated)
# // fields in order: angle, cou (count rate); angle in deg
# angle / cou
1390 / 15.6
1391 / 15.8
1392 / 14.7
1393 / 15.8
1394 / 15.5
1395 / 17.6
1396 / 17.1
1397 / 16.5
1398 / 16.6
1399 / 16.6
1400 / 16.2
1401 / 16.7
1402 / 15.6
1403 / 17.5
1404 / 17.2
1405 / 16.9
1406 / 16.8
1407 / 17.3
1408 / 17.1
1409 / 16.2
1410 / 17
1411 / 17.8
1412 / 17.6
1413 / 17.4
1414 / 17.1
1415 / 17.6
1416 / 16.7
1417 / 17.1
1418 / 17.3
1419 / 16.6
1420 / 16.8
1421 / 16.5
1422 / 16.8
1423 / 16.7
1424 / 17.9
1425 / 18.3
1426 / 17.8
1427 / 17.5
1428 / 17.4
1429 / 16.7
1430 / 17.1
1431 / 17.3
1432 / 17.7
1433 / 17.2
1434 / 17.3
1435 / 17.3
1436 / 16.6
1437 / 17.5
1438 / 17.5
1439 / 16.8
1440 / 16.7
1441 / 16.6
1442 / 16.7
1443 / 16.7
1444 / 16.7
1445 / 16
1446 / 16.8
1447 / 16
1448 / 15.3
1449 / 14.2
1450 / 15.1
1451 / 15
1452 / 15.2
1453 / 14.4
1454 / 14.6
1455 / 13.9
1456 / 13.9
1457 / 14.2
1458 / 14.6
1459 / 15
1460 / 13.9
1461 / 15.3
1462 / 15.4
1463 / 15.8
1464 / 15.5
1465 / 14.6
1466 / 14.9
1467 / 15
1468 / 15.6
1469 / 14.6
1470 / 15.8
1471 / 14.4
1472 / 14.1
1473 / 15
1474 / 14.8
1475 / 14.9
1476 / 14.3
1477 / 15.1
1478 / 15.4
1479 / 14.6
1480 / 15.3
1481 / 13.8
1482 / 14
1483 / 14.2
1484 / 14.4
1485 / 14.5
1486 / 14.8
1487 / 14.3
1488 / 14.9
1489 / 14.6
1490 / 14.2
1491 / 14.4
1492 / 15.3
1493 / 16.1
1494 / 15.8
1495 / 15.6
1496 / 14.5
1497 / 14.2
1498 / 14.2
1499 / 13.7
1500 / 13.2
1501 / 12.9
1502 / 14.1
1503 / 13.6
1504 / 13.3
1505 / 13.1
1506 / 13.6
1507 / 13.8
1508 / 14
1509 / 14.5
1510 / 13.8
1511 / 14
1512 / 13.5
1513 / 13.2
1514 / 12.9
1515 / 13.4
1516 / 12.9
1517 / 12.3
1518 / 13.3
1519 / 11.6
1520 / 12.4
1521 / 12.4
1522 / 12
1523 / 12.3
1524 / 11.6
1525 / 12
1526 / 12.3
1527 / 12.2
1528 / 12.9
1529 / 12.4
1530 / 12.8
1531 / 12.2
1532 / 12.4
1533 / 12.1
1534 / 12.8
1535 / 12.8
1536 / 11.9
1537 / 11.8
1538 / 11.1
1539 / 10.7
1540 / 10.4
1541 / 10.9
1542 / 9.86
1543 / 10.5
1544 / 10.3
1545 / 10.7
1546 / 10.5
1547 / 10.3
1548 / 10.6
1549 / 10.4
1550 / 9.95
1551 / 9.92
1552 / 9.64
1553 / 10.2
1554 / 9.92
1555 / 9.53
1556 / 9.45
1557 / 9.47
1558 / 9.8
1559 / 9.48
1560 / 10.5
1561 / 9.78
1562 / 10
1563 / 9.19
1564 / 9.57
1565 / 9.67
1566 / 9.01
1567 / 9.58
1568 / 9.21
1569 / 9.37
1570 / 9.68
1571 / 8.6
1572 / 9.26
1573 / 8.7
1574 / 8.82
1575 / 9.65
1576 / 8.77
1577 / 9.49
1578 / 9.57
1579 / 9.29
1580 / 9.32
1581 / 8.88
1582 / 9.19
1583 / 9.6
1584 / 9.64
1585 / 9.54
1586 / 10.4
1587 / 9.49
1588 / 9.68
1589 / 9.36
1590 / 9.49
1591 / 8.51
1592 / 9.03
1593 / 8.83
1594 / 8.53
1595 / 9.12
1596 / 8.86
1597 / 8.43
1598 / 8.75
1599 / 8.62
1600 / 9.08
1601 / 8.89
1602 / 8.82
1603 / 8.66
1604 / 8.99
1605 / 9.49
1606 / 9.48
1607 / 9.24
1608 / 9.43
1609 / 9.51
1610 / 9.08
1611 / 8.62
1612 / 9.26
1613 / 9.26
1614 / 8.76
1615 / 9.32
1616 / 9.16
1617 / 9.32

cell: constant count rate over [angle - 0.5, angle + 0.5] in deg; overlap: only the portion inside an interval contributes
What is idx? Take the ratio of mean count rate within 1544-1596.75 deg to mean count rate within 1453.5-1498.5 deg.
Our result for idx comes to 0.6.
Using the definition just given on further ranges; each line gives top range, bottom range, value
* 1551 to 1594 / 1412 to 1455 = 0.57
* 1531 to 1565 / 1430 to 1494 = 0.68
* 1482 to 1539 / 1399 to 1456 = 0.80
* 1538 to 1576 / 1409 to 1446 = 0.57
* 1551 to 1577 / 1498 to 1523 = 0.72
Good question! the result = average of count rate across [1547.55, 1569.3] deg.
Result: 9.74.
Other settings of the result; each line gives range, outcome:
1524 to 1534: 12.3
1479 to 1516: 14.1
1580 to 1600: 9.16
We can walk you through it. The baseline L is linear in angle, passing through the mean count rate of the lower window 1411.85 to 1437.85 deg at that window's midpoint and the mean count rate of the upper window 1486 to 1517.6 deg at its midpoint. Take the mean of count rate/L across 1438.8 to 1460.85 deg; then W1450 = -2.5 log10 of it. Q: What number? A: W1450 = 0.06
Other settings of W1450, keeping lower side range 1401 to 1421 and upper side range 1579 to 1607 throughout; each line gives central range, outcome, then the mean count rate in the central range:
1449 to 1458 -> 0.05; 14.5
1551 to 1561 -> 0.10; 9.78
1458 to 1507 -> -0.05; 14.6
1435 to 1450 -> -0.05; 16.4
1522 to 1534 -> -0.03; 12.3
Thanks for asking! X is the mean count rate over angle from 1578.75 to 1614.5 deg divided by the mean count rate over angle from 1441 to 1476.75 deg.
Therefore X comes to 0.6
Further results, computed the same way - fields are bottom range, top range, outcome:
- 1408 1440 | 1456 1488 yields 0.86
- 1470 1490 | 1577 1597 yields 0.63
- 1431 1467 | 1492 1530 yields 0.85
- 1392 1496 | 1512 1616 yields 0.64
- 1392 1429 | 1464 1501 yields 0.87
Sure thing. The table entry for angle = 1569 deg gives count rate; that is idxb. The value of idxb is 9.37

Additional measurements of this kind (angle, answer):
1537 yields 11.8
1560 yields 10.5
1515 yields 13.4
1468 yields 15.6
